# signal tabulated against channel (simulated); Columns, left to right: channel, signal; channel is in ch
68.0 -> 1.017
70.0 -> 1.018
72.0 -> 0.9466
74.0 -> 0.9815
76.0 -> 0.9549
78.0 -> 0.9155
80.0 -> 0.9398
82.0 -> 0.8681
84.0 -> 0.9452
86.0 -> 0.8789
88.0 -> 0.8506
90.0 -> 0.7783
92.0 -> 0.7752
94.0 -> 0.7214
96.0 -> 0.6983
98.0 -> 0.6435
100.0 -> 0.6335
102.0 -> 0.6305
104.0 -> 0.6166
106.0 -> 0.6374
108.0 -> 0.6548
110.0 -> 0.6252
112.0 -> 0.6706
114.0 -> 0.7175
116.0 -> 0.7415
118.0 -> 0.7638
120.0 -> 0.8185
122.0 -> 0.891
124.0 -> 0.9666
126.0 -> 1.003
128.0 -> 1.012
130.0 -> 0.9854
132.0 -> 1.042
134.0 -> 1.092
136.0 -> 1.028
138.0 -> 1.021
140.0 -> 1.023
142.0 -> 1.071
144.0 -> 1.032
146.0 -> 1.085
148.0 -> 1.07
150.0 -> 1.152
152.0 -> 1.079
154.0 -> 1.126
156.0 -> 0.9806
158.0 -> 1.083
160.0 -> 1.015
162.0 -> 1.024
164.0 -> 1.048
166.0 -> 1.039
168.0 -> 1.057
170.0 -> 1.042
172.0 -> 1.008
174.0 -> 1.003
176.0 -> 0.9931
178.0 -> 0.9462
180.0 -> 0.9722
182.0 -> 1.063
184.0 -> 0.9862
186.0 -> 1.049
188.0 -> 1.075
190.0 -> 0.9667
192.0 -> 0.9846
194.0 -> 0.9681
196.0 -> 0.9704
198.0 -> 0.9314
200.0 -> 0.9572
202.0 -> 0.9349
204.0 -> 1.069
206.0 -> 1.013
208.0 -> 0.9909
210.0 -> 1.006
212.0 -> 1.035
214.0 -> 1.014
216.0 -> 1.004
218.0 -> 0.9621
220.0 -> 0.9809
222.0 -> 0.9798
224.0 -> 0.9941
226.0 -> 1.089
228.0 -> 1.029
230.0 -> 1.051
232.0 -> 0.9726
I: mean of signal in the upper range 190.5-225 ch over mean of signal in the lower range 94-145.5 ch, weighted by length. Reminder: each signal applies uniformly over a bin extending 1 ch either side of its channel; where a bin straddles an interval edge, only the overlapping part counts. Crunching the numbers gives 1.2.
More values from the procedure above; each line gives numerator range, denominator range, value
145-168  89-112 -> 1.58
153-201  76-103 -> 1.27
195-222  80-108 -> 1.32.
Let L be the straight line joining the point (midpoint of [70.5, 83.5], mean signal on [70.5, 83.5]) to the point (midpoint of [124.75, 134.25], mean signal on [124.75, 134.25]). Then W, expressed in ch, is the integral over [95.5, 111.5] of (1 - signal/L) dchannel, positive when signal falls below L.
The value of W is 5.52 ch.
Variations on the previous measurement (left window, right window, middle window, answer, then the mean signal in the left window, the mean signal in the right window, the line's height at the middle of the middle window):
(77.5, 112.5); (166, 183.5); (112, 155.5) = -5.0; 0.748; 1.01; 0.876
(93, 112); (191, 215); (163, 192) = -3.7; 0.652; 0.99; 0.904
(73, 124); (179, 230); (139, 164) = -4.8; 0.778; 1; 0.89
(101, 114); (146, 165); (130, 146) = -2.3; 0.645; 1.07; 0.912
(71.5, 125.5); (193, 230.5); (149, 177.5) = -4.3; 0.788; 0.998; 0.908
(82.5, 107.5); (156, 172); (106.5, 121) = 1.9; 0.735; 1.04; 0.817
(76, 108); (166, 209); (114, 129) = -0.6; 0.771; 1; 0.842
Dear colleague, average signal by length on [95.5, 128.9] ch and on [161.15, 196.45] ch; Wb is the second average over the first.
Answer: 1.35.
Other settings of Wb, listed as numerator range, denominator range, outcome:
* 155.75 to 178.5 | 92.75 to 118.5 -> 1.52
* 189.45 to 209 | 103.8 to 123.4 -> 1.35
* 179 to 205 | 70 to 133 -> 1.21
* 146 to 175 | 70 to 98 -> 1.22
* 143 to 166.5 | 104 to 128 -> 1.37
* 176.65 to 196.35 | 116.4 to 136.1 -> 1.05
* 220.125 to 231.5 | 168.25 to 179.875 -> 1.02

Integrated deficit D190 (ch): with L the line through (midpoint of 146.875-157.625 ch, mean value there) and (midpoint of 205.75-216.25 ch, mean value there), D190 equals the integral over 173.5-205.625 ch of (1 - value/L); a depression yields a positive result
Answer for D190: 1.4 ch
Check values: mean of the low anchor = 1.08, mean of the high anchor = 1.01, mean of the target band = 0.992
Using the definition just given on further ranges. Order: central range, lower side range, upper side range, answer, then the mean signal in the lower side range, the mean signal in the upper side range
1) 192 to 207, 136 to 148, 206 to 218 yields 0.5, 1.05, 1.01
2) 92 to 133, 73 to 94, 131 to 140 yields 8.5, 0.881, 1.04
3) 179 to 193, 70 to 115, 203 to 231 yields -0.8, 0.782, 1.02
